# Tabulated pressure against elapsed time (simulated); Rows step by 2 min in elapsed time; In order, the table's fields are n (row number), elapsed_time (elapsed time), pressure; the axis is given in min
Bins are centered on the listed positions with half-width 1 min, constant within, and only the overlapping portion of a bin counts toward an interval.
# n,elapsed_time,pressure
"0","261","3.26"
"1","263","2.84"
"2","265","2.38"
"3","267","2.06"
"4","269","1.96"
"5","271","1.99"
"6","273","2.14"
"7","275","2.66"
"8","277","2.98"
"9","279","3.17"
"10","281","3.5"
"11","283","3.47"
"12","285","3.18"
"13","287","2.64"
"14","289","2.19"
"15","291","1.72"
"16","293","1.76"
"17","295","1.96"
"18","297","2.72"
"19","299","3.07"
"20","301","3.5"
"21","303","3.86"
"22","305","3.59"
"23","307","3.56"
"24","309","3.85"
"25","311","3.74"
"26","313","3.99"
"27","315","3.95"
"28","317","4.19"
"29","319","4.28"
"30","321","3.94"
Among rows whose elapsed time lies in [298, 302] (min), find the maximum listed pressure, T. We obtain 3.5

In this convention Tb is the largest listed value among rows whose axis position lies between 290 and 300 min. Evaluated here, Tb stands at 3.07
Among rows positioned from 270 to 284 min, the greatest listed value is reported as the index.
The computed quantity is 3.5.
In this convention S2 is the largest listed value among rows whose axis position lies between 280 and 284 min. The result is 3.5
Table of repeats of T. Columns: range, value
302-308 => 3.86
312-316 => 3.99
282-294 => 3.47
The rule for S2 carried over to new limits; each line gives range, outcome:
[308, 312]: 3.85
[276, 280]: 3.17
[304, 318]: 4.19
